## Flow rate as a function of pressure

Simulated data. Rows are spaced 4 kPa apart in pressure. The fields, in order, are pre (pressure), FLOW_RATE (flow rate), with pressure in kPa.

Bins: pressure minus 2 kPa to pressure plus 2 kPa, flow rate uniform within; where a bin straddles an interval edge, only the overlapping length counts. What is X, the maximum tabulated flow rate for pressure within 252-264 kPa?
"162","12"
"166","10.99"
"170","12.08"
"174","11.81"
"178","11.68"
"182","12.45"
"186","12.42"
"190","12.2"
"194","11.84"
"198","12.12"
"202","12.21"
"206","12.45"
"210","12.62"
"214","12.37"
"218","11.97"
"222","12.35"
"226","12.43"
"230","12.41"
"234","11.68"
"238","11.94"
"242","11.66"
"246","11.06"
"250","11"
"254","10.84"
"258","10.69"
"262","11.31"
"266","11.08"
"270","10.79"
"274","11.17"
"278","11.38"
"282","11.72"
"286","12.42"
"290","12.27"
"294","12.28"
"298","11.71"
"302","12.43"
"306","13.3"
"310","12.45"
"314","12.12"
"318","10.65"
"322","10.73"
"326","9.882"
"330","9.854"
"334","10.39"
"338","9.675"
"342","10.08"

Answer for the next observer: 11.31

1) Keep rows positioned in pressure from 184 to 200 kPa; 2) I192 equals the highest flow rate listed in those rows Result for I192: 12.42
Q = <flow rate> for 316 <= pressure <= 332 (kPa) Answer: 10.3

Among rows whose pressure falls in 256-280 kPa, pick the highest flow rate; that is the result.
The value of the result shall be 11.38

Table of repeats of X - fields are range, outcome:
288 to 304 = 12.43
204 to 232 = 12.62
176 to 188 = 12.45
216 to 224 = 12.35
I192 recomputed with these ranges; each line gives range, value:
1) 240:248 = 11.66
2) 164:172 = 12.08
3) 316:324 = 10.73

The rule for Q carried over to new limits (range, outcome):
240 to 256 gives 11.1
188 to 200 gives 12.1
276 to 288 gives 11.8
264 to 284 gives 11.2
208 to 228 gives 12.3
